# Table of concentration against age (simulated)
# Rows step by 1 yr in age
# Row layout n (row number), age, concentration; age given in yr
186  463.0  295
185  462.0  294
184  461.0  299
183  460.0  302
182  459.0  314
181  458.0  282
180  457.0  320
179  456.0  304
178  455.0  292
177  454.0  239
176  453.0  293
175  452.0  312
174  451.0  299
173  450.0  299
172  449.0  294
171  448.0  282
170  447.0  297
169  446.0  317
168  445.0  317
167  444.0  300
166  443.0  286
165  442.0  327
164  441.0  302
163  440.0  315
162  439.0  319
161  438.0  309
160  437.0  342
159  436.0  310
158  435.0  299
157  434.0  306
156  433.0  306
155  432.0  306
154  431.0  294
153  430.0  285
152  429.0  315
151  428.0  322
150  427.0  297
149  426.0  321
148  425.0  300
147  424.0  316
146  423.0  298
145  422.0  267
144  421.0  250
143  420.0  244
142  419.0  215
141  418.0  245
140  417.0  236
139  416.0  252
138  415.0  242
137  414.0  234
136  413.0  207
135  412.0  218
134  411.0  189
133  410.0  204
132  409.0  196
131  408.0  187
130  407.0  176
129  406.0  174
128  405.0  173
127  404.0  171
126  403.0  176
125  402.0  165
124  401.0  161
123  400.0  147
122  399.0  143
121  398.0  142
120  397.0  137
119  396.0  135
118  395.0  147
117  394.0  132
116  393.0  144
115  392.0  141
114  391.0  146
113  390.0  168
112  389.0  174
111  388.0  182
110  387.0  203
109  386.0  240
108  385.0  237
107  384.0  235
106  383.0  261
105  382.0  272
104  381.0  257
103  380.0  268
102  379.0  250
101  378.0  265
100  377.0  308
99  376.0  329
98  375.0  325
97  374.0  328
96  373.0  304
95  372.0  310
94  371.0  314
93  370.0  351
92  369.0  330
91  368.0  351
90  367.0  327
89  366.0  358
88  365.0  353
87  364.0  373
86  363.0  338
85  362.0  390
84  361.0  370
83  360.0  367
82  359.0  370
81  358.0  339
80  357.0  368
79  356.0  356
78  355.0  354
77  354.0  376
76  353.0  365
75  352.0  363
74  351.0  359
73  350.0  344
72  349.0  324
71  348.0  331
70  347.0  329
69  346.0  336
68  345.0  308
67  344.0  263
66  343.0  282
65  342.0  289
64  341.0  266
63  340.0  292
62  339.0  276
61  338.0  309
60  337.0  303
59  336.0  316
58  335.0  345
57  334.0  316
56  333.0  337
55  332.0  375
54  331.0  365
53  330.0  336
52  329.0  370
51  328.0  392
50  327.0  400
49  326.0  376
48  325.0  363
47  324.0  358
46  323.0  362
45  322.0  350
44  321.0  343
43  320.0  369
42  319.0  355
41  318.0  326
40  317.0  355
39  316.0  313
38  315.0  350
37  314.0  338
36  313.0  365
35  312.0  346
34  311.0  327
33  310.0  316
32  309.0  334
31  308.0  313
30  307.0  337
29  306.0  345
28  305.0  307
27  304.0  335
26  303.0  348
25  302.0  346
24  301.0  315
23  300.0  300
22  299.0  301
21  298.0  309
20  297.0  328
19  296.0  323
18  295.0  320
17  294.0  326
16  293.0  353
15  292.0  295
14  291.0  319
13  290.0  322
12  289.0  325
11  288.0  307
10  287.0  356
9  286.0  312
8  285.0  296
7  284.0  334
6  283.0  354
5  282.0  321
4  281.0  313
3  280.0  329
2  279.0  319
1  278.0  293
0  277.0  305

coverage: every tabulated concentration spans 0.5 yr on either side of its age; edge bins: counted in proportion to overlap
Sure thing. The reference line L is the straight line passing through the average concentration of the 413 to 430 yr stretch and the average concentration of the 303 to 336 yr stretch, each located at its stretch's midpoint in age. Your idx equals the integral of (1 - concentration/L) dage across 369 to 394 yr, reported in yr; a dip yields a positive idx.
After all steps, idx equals 4.3 yr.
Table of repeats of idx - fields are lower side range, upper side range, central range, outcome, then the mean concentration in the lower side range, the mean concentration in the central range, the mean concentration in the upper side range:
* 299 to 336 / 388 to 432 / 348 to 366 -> -4.4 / 344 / 359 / 212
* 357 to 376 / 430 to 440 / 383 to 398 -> 7.1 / 345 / 175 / 309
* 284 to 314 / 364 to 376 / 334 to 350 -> 1.2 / 325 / 306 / 334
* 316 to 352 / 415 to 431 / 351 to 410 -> 9.3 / 335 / 259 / 277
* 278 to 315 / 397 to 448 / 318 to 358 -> -4.9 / 326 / 339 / 254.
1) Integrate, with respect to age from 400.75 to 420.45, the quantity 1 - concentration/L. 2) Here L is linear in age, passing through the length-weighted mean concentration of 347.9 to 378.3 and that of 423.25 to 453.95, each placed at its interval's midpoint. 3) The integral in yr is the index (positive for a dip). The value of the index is 7.1 yr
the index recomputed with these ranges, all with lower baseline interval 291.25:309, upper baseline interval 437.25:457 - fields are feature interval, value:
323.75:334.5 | -1.5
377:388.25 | 2.3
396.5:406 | 4.6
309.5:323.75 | -1.0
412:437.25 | 2.2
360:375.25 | -1.4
